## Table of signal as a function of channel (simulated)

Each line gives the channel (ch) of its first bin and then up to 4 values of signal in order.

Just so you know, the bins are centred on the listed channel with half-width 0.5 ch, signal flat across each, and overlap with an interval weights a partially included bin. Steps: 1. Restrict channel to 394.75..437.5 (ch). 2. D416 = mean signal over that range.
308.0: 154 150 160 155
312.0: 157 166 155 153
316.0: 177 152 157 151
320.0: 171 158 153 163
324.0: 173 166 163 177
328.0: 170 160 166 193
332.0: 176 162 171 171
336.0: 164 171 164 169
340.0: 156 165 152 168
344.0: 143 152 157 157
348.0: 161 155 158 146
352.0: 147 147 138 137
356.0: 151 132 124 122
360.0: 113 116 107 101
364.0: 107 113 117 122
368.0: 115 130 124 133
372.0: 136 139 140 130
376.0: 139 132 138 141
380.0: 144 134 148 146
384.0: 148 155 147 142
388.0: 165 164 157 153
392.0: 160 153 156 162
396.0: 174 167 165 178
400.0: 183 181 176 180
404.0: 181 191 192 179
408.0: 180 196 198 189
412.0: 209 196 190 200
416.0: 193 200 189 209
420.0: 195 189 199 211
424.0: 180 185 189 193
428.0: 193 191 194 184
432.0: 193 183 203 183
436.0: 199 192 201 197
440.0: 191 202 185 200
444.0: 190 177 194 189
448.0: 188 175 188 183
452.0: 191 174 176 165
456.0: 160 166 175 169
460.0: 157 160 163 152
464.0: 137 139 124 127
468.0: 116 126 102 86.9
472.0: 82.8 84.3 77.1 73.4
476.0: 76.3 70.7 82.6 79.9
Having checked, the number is 189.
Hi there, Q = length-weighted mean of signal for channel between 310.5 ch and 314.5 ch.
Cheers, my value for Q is 158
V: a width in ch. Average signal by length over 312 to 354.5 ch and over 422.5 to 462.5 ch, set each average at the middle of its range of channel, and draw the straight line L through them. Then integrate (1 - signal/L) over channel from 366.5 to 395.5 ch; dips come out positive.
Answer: 4.8 ch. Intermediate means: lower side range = 161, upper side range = 185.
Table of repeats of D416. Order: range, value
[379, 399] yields 155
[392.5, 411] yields 178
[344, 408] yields 147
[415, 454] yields 191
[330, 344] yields 167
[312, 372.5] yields 150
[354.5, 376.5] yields 125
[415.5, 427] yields 194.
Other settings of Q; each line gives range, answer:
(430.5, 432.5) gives 188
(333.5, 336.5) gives 169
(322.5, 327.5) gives 168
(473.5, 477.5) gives 74.4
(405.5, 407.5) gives 186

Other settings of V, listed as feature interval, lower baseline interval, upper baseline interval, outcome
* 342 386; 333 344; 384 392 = 6.2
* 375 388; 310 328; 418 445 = 2.6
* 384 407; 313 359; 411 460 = 1.2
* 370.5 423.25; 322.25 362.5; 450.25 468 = -4.0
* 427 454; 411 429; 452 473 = -3.3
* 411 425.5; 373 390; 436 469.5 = -3.4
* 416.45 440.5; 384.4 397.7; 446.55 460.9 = -3.6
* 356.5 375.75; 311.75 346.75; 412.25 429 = 5.9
